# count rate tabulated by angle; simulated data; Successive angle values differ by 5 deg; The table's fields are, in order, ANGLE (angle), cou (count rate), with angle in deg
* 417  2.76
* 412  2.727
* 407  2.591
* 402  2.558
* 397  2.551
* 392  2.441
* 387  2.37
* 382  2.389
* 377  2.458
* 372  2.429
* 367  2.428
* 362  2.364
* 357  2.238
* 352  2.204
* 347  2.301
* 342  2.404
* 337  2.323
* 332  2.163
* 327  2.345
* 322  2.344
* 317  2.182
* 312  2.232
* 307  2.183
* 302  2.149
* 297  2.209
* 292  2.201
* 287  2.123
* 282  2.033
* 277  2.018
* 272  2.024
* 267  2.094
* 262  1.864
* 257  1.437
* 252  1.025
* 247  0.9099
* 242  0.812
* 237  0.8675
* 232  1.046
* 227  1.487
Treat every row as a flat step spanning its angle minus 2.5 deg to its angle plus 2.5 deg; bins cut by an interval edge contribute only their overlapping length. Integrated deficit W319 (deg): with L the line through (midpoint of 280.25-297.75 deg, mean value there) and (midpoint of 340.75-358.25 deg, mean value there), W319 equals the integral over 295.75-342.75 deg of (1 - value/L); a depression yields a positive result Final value -0.8 deg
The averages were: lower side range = 2.14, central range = 2.25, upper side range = 2.28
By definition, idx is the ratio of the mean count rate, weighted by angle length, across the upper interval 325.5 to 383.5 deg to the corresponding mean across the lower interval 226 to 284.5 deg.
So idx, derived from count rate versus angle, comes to 1.6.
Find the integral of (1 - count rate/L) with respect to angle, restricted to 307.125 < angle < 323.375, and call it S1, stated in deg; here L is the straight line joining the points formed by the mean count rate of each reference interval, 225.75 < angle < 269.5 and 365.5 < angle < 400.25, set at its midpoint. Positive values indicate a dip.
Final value -3.3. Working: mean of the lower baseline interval 1.28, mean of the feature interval 2.24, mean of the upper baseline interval 2.44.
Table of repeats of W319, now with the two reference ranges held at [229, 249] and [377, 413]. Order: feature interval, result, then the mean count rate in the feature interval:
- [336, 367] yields -3.83 deg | 2.31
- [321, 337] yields -3.93 deg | 2.28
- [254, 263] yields -3.62 deg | 1.58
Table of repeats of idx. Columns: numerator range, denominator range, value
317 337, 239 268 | 1.74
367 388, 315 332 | 1.06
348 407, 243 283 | 1.48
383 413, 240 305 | 1.42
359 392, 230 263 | 2.18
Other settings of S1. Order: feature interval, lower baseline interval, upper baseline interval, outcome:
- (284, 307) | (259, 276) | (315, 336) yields -0.6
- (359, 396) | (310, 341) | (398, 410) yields 0.9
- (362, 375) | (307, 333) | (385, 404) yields -0.1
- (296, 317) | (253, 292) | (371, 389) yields -1.1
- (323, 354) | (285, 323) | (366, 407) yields 0.2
